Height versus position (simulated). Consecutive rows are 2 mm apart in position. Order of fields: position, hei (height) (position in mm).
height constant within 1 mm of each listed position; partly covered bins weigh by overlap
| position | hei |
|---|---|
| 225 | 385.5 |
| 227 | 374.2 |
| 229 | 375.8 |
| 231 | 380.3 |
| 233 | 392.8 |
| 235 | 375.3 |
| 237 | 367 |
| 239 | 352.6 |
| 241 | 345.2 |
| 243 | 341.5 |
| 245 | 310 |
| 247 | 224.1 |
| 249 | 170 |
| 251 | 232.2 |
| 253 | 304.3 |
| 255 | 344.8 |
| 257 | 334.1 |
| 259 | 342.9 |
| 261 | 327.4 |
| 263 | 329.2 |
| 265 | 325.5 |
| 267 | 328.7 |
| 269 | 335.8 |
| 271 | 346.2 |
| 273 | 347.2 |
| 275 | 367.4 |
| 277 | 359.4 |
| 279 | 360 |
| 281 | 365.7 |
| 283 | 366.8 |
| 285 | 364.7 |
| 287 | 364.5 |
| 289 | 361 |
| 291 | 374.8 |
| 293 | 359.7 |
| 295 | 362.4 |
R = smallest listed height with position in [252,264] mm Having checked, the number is 304.3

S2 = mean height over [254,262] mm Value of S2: 337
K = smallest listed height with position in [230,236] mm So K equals 375.3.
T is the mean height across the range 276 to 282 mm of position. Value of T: 362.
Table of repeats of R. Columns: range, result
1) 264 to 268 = 325.5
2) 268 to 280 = 335.8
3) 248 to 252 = 170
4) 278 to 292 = 360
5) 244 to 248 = 224.1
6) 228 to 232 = 375.8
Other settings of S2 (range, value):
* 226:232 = 377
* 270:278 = 355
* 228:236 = 381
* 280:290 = 365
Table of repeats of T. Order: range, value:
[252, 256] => 325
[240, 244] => 343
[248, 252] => 201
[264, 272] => 334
